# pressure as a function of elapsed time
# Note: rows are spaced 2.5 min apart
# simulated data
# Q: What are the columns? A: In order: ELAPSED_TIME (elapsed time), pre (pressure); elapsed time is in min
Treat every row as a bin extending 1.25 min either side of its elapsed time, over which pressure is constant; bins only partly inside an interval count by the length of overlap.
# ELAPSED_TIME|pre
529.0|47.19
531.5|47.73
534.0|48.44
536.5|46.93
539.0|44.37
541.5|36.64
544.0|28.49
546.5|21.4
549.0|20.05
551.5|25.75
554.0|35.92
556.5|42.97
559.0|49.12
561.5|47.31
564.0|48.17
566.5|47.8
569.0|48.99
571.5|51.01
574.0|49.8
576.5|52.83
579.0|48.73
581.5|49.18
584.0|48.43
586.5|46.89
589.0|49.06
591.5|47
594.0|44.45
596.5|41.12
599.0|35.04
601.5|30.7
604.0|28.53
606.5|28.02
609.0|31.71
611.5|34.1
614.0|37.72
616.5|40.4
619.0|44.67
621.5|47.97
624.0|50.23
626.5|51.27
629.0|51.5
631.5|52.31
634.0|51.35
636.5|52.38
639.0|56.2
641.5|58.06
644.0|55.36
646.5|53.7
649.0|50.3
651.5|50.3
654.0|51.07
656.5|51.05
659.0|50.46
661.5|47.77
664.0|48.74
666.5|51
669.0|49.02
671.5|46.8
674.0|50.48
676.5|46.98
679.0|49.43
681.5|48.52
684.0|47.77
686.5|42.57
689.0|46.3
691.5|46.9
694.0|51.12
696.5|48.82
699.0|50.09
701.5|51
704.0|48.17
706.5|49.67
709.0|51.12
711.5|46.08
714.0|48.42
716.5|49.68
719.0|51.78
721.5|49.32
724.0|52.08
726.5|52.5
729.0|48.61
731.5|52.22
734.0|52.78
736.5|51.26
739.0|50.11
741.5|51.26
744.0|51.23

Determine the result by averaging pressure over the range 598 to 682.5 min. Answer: 46.6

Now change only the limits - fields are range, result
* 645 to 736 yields 49.5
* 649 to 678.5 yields 49.5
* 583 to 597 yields 46.4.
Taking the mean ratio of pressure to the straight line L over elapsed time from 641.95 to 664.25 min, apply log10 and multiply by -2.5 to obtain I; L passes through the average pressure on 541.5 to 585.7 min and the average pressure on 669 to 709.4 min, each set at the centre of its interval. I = -0.11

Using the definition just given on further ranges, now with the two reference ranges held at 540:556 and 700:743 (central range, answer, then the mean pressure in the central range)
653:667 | -0.168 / 49.9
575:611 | -0.207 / 41.5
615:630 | -0.235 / 47.4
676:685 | -0.069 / 48.3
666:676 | -0.114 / 49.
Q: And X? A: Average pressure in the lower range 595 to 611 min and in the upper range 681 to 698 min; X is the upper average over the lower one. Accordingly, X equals 1.4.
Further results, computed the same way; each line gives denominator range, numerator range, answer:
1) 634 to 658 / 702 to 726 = 0.94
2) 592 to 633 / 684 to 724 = 1.20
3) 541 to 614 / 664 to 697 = 1.19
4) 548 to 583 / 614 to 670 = 1.14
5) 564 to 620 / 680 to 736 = 1.16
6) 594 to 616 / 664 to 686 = 1.42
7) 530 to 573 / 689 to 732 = 1.22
